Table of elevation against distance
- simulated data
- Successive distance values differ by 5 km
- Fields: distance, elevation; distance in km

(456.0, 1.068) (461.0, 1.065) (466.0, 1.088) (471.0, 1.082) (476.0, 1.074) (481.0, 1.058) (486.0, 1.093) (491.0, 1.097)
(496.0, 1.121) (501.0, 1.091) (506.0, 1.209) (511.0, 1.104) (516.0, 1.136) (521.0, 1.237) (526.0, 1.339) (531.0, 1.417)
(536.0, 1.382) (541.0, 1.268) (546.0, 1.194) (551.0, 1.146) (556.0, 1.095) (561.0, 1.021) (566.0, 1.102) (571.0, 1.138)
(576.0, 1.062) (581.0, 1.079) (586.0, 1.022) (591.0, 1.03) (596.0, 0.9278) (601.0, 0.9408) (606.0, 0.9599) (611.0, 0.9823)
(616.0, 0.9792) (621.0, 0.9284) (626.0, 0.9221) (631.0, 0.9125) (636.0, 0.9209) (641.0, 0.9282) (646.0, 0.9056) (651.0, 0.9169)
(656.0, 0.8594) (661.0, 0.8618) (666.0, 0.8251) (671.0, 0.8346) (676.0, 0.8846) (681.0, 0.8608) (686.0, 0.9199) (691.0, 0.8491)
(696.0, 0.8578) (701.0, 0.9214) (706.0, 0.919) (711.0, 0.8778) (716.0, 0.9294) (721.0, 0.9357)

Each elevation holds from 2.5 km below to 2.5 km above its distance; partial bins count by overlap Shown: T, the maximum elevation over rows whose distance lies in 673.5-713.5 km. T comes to 0.9214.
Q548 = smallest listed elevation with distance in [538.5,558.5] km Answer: 1.095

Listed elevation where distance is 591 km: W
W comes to 1.03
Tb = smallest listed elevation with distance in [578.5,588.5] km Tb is 1.022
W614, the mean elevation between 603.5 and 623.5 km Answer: 0.962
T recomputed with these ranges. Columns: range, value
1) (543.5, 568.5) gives 1.194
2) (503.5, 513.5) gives 1.209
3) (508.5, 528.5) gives 1.339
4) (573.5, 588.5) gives 1.079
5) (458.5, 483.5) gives 1.088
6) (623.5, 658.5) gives 0.9282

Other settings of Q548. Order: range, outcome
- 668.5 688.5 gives 0.8346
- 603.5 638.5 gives 0.9125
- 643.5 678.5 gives 0.8251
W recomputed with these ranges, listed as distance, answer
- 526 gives 1.339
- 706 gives 0.919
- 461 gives 1.065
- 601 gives 0.9408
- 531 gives 1.417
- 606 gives 0.9599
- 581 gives 1.079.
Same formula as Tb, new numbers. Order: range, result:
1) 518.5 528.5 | 1.237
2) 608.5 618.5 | 0.9792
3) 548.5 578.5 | 1.021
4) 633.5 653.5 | 0.9056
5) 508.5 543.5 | 1.104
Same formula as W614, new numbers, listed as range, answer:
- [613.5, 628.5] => 0.943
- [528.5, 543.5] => 1.36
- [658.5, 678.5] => 0.852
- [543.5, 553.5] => 1.17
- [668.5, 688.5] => 0.875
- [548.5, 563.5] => 1.09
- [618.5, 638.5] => 0.921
